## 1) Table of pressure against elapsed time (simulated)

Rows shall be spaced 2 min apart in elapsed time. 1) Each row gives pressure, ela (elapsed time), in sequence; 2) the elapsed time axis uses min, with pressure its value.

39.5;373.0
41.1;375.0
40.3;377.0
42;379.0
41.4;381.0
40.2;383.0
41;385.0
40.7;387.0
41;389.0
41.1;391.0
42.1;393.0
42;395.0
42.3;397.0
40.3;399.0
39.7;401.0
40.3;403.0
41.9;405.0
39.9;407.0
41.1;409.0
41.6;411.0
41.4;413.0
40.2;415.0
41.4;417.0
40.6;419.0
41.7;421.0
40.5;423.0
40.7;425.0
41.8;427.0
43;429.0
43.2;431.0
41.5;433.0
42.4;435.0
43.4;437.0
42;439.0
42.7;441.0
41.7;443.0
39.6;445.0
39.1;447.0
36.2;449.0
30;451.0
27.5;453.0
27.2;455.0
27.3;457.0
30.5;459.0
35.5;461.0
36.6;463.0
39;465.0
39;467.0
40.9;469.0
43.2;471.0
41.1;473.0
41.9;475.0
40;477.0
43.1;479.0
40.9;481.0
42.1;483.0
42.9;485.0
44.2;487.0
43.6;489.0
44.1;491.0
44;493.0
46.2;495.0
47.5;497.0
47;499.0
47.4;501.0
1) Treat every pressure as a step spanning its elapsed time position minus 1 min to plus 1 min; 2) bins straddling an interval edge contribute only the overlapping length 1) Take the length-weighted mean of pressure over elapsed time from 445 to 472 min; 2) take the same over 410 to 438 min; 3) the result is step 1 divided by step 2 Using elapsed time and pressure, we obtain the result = 0.8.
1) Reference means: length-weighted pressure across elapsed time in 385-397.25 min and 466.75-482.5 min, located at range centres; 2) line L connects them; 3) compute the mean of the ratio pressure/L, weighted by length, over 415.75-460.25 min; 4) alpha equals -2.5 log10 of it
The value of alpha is 0.08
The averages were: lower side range 41.4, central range 38.4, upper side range 41.4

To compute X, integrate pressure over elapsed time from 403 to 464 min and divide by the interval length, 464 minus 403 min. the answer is 38.8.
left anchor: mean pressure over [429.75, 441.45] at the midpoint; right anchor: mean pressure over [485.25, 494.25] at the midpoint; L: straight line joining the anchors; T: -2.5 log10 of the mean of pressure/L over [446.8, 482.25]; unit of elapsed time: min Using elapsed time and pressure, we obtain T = 0.18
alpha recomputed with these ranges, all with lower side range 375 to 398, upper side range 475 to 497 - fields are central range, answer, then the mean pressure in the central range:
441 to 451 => 0.10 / 38.6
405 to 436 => 0.01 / 41.4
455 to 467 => 0.26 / 33.7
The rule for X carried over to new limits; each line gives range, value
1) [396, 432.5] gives 41.2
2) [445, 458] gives 31.9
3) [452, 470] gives 33.7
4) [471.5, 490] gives 42.2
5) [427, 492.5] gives 39.3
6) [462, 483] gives 40.6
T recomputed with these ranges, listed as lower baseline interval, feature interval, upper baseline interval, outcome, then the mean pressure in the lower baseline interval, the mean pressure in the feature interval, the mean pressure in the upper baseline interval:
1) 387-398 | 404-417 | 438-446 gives 0.01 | 41.6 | 41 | 41.5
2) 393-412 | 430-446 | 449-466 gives -0.19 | 41.1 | 42.1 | 32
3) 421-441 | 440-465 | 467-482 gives 0.20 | 42.1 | 34.7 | 41.4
